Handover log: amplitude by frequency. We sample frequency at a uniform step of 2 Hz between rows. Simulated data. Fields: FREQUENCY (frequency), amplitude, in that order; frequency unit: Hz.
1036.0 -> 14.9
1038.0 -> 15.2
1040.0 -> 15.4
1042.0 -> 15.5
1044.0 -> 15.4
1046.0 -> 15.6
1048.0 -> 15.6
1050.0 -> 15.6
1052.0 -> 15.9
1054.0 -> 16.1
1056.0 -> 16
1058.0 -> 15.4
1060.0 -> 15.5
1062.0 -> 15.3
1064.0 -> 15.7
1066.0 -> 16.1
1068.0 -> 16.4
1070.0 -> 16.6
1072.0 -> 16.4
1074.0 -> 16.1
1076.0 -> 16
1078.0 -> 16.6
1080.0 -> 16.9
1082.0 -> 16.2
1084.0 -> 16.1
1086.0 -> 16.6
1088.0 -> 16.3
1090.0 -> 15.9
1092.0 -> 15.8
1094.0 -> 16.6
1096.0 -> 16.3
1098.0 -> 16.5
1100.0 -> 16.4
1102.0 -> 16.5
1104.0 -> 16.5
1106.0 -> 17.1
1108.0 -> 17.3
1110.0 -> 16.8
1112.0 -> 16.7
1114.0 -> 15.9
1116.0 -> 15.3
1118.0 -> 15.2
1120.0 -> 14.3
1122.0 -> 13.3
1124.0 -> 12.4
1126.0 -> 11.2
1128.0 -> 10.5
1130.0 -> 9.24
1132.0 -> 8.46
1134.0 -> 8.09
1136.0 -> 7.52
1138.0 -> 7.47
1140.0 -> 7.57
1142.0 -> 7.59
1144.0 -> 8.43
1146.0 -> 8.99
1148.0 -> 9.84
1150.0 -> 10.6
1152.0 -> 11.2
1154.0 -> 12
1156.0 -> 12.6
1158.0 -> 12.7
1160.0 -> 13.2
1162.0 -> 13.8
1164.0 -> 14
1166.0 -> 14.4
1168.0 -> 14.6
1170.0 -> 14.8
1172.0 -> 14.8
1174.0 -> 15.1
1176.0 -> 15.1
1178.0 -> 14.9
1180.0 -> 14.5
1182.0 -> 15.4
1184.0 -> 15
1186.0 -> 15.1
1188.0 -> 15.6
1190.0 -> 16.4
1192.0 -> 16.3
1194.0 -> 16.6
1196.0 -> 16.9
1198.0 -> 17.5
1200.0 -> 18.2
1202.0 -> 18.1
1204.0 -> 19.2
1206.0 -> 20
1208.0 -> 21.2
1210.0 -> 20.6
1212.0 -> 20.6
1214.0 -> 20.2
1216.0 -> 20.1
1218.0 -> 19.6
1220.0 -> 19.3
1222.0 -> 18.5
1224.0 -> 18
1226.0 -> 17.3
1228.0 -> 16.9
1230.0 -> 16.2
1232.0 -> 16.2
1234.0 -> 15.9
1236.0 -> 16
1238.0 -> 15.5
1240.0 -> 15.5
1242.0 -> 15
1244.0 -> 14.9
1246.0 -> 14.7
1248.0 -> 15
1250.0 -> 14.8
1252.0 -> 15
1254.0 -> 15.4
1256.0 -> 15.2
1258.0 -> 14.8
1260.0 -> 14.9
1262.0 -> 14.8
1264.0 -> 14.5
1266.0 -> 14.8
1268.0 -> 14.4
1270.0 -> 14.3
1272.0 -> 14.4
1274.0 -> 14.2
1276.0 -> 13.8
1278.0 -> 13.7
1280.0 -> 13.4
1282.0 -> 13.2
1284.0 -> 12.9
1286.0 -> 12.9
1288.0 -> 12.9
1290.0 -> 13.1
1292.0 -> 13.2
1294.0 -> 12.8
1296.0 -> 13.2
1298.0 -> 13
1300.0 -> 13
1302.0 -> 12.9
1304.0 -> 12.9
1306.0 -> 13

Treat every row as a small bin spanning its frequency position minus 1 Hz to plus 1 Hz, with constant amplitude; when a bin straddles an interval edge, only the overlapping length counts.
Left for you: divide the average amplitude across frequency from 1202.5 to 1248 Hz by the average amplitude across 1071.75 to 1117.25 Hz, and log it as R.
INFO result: 1.1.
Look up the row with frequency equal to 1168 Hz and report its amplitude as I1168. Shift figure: 14.6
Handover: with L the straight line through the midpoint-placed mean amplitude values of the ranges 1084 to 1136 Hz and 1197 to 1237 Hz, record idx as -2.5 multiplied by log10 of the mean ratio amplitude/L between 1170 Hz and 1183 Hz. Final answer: 0.14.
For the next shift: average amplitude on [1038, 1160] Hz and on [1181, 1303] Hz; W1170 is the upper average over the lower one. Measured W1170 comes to 1.12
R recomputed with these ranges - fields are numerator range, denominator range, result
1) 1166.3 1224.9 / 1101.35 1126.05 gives 1.12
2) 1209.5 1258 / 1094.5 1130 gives 1.12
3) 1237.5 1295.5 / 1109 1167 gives 1.22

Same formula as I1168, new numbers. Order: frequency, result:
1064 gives 15.7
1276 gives 13.8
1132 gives 8.46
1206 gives 20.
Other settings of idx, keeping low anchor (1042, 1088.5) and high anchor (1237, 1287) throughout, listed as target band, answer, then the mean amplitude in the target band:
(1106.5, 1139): 0.23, 12.6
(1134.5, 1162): 0.46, 10.1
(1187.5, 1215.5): -0.23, 18.5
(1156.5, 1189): 0.05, 14.5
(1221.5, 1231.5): -0.17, 17.3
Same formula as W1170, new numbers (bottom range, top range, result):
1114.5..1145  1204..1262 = 1.62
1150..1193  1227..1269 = 1.07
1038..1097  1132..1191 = 0.78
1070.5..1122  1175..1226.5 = 1.09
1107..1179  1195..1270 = 1.36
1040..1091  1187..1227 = 1.16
